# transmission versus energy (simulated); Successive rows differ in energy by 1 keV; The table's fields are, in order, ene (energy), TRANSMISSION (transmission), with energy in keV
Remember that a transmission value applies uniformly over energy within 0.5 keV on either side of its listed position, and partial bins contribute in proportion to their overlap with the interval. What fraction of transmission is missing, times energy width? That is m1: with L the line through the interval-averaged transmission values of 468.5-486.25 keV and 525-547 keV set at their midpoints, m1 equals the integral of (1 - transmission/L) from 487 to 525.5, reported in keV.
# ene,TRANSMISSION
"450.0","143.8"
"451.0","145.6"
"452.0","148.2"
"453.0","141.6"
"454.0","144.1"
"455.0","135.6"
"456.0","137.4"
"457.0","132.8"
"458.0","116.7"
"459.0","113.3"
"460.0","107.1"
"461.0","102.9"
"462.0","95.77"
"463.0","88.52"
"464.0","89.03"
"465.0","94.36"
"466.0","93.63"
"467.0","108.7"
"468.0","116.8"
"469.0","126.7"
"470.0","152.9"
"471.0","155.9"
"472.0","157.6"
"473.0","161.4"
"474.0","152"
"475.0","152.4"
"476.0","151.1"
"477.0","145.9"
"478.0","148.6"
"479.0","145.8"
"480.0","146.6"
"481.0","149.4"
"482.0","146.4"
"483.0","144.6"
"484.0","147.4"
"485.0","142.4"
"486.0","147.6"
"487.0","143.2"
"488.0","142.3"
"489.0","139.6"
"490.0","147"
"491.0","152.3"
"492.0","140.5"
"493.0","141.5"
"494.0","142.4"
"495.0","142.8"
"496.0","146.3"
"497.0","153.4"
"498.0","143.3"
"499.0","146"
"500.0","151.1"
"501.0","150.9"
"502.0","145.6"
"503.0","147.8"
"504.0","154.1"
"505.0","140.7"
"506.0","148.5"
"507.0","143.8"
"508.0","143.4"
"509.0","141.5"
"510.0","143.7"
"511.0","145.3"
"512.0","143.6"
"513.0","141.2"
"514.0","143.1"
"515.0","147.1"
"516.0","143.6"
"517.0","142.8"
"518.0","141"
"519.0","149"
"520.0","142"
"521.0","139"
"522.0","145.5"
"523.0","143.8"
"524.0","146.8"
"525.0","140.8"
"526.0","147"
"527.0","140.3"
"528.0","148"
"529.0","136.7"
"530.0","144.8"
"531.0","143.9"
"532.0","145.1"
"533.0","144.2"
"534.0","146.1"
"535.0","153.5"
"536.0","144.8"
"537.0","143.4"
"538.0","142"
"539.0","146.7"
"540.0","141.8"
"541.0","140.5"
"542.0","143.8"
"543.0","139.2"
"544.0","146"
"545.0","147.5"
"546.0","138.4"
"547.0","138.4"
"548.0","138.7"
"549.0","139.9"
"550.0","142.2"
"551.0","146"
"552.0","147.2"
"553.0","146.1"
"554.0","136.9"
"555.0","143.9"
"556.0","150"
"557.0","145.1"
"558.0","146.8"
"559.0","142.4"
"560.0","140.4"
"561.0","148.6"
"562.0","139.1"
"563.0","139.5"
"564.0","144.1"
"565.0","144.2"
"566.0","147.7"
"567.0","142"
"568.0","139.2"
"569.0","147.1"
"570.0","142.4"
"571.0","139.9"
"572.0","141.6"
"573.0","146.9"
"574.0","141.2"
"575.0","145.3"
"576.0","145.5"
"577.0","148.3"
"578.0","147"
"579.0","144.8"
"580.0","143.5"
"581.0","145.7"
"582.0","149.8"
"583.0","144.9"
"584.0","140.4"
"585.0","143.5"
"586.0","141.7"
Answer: 0.4 keV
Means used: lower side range 149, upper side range 144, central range 145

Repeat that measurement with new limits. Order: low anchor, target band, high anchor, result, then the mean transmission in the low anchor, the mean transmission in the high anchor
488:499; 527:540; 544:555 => -0.1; 145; 142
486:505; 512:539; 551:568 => 0.2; 146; 144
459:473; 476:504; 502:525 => -3.4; 116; 144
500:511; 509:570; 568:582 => 0.8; 146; 145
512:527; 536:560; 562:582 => 0.1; 144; 144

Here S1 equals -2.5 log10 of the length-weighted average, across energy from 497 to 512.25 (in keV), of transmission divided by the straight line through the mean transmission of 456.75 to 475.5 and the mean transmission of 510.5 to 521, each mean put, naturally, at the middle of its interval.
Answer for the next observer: -0.06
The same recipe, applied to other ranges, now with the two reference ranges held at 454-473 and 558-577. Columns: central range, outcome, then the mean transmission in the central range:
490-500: -0.15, 146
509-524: -0.09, 144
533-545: -0.06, 144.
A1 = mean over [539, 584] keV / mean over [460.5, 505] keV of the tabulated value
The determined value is 1.0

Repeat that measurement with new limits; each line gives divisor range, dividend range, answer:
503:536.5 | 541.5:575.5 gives 0.99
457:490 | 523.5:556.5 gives 1.09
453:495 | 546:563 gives 1.06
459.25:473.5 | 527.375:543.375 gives 1.22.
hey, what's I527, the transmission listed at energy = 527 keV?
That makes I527 140.3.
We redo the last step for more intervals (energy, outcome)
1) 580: 143.5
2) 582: 149.8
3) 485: 142.4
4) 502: 145.6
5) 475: 152.4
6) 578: 147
